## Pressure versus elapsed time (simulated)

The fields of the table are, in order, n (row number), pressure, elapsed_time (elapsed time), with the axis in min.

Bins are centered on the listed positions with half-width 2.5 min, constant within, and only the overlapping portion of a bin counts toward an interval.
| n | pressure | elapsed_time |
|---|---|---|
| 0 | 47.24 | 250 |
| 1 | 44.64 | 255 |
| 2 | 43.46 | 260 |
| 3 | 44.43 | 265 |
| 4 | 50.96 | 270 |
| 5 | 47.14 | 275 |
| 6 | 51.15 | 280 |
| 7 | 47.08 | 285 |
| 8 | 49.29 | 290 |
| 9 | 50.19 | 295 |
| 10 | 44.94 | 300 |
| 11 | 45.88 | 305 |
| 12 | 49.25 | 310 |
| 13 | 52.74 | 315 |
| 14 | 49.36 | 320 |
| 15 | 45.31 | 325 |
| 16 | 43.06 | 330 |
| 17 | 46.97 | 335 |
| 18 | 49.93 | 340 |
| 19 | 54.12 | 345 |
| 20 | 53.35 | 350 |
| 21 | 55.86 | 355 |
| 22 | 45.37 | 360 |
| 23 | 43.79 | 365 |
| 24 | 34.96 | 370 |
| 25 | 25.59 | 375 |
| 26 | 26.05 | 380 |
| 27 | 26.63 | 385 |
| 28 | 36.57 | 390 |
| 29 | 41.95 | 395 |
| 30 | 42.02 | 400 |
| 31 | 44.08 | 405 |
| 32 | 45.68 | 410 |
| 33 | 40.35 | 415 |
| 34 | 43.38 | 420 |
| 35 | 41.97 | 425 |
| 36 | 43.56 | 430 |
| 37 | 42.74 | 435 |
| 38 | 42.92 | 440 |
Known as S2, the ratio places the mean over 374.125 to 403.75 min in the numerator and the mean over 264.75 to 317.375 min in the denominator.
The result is 0.7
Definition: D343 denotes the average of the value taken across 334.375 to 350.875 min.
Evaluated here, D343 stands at 51.3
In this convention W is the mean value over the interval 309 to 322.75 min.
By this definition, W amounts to 50.5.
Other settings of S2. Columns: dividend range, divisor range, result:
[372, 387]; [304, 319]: 0.53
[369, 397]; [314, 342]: 0.66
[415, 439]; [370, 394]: 1.41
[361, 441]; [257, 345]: 0.81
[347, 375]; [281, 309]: 0.94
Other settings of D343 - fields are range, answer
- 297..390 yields 43.9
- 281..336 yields 47.8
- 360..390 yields 33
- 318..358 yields 49.7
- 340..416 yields 41.4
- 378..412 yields 37.6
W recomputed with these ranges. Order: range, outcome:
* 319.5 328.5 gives 46.4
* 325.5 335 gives 44.6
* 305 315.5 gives 49.4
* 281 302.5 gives 48.1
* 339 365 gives 51.1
